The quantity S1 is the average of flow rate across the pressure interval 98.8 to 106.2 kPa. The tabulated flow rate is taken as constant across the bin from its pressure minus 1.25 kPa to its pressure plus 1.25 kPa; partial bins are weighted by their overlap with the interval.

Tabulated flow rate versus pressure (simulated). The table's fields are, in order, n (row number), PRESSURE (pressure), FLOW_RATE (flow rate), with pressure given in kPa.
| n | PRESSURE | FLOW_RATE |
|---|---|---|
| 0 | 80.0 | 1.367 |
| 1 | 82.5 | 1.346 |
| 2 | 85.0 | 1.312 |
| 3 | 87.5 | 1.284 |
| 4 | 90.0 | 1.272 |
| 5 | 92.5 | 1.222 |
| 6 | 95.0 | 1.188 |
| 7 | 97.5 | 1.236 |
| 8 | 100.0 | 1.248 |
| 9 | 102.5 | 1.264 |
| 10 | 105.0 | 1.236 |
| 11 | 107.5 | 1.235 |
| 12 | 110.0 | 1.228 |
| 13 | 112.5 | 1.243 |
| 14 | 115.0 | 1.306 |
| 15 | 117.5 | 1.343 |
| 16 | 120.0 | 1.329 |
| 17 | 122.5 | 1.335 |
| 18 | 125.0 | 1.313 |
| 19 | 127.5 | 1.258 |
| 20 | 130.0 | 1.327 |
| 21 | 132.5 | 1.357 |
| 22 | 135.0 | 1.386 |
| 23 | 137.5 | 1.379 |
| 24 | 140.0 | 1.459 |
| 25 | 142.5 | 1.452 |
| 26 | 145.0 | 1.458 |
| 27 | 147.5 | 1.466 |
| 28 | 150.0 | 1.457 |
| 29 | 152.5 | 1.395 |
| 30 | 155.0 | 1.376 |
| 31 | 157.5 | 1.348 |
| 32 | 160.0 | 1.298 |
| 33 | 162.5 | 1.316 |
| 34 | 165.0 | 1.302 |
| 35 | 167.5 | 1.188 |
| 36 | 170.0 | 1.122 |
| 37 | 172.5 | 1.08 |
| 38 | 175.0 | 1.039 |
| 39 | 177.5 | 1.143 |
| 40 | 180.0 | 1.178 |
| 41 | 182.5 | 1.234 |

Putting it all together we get 1.25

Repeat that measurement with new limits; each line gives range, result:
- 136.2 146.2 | 1.44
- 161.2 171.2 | 1.23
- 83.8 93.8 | 1.27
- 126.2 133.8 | 1.31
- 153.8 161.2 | 1.34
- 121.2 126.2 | 1.32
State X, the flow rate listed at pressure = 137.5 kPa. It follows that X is 1.379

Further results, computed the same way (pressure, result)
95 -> 1.188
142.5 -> 1.452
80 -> 1.367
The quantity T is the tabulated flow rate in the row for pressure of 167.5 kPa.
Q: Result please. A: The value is 1.188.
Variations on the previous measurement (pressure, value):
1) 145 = 1.458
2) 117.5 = 1.343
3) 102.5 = 1.264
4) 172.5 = 1.08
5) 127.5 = 1.258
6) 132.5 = 1.357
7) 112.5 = 1.243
